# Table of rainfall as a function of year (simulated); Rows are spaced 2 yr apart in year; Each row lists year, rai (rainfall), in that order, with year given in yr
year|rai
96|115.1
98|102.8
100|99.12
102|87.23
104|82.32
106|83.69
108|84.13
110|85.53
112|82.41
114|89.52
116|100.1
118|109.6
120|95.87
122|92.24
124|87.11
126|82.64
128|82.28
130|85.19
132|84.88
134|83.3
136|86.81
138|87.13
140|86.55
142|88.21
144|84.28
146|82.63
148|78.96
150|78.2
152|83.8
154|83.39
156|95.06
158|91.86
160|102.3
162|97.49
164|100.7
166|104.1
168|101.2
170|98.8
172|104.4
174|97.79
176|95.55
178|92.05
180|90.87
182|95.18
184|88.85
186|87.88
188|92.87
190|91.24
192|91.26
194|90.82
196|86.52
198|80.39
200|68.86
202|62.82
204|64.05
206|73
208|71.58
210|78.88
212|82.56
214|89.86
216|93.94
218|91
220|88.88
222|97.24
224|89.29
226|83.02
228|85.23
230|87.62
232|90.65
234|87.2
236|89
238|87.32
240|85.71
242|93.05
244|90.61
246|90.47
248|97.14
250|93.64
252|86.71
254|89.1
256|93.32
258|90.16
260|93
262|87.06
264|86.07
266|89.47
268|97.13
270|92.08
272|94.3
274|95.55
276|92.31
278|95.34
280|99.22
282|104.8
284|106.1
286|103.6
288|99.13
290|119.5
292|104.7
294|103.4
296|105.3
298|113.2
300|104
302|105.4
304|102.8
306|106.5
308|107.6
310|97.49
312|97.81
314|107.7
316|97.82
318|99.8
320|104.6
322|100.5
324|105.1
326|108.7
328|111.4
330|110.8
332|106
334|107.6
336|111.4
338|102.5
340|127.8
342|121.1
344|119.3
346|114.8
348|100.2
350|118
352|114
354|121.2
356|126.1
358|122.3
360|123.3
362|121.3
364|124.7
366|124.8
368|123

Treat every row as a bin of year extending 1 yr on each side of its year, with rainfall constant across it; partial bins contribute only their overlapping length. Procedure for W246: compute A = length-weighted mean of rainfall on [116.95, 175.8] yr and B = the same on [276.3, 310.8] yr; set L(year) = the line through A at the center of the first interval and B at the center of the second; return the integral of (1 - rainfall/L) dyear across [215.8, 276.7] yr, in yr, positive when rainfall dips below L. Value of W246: 5.8 yr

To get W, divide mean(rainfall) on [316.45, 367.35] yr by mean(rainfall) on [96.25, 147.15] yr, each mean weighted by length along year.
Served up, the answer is 1.3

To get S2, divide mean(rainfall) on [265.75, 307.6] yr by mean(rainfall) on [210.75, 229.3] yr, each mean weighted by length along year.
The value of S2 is 1.15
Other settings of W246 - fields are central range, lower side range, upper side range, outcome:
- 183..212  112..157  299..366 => 4.3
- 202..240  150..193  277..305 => 5.5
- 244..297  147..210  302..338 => 1.5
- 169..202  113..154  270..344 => 0.9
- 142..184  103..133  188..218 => -4.1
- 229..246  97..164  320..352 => 1.9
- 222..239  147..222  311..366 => 1.3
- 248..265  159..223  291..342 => 1.3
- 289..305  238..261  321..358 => -0.7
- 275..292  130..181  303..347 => 0.2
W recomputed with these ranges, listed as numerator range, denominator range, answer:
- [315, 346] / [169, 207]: 1.25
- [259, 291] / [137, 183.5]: 1.05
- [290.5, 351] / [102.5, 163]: 1.22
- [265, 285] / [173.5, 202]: 1.10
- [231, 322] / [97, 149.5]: 1.10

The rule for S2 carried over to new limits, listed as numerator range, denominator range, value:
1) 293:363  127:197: 1.21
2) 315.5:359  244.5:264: 1.23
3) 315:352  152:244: 1.23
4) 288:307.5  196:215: 1.42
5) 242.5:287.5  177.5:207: 1.12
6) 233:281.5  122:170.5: 1.03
